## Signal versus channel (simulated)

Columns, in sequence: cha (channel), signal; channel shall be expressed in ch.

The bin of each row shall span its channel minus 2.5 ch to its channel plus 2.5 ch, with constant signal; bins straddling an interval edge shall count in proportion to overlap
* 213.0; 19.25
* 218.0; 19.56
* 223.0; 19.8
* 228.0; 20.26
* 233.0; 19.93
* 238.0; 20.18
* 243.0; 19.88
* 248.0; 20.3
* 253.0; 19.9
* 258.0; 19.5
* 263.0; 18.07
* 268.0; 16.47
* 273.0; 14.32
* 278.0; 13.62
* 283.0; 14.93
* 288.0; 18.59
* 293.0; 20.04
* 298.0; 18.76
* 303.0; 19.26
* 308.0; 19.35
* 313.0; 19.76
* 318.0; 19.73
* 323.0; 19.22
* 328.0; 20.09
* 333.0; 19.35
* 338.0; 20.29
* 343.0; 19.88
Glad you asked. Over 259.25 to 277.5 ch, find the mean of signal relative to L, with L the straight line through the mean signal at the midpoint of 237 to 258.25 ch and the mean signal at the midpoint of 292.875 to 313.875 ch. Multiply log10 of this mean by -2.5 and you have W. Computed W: 0.21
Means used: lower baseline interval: 20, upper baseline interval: 19.3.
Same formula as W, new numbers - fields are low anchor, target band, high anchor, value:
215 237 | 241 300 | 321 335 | 0.111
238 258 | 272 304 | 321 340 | 0.162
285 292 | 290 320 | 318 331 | -0.020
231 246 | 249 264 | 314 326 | 0.029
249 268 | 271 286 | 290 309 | 0.305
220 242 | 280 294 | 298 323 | 0.125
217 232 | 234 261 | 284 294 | -0.027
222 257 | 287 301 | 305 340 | 0.033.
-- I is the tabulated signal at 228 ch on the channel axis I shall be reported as 20.26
